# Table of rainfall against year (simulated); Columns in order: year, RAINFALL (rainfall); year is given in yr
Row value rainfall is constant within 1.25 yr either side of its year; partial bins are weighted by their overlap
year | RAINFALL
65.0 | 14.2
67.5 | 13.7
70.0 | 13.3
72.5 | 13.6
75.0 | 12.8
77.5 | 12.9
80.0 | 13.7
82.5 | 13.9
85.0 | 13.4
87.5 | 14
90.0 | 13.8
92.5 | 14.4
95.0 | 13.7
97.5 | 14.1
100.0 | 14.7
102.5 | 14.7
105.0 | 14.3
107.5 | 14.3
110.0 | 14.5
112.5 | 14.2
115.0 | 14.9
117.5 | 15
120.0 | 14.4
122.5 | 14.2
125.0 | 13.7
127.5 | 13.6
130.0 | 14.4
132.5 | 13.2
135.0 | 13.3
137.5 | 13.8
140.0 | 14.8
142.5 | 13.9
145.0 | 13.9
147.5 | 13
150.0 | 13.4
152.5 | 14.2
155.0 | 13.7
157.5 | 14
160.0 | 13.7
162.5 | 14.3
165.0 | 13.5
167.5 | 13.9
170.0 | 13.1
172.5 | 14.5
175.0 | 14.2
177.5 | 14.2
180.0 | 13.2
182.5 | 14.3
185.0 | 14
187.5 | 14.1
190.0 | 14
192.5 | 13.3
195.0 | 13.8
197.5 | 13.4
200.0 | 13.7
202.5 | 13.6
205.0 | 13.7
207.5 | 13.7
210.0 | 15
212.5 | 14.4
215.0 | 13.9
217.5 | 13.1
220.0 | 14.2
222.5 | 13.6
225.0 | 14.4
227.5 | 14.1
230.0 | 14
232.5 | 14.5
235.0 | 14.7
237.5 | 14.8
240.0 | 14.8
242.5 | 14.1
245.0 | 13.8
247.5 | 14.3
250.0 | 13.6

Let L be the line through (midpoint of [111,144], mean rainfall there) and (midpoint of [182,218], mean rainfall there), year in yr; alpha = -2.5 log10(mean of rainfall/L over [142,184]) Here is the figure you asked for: 0.013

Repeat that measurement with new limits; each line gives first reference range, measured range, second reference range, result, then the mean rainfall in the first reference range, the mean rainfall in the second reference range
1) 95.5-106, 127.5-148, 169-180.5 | 0.03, 14.4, 13.9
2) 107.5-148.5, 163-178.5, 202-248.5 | 0.01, 14.1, 14.1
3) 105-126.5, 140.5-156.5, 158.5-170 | 0.02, 14.4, 13.8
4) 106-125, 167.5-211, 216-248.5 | 0.03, 14.4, 14.2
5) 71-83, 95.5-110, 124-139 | -0.07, 13.3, 13.7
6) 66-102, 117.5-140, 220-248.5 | 0.00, 13.7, 14.3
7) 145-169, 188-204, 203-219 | 0.02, 13.7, 14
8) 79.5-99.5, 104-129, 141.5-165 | -0.04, 13.9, 13.8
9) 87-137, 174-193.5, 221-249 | 0.02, 14.2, 14.3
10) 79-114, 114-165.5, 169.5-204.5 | 0.00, 14.1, 13.8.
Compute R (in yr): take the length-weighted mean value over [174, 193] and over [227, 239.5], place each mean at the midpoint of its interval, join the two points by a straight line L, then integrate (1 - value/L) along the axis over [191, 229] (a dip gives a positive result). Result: 0.9 yr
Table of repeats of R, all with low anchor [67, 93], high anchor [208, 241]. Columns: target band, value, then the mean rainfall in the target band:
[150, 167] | 0.09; 13.9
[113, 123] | -0.64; 14.6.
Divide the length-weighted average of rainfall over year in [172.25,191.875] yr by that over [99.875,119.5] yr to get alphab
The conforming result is 0.96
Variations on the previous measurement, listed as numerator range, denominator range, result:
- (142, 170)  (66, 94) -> 1.01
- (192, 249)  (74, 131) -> 1.00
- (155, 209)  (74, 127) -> 0.98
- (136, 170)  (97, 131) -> 0.96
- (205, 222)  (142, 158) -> 1.02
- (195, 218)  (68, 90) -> 1.03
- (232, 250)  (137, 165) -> 1.04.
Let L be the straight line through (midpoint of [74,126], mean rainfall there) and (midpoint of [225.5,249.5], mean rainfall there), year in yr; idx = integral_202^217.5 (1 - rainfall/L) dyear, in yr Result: 0.3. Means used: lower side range 14.1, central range 14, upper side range 14.3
